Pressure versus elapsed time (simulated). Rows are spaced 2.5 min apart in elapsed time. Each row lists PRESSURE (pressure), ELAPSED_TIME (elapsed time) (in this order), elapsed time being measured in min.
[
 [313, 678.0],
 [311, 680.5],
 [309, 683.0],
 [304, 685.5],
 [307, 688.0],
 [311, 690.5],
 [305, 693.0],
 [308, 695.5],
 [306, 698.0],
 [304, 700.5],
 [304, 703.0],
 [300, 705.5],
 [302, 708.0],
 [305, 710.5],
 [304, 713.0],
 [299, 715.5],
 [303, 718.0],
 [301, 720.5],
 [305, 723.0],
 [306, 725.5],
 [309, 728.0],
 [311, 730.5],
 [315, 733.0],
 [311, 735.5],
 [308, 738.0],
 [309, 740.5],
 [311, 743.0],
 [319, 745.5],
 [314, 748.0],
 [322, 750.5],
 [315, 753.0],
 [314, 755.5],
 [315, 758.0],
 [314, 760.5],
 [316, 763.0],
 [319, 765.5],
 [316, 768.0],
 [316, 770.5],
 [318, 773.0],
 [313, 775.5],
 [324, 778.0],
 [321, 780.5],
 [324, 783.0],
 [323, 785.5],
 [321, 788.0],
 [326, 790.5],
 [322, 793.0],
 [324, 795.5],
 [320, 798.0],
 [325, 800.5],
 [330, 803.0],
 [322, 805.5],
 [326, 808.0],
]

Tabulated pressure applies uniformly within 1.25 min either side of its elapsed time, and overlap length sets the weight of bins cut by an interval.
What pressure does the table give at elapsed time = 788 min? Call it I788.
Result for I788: 321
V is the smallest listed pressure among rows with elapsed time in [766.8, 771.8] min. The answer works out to 316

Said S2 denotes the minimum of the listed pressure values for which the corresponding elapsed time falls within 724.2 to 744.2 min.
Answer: 306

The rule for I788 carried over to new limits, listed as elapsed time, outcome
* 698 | 306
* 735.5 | 311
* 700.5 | 304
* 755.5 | 314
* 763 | 316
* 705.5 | 300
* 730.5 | 311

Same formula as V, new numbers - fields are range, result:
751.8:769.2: 314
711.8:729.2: 299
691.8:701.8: 304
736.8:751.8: 308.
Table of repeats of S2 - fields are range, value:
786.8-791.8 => 321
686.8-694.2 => 305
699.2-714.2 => 300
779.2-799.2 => 320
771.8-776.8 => 313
